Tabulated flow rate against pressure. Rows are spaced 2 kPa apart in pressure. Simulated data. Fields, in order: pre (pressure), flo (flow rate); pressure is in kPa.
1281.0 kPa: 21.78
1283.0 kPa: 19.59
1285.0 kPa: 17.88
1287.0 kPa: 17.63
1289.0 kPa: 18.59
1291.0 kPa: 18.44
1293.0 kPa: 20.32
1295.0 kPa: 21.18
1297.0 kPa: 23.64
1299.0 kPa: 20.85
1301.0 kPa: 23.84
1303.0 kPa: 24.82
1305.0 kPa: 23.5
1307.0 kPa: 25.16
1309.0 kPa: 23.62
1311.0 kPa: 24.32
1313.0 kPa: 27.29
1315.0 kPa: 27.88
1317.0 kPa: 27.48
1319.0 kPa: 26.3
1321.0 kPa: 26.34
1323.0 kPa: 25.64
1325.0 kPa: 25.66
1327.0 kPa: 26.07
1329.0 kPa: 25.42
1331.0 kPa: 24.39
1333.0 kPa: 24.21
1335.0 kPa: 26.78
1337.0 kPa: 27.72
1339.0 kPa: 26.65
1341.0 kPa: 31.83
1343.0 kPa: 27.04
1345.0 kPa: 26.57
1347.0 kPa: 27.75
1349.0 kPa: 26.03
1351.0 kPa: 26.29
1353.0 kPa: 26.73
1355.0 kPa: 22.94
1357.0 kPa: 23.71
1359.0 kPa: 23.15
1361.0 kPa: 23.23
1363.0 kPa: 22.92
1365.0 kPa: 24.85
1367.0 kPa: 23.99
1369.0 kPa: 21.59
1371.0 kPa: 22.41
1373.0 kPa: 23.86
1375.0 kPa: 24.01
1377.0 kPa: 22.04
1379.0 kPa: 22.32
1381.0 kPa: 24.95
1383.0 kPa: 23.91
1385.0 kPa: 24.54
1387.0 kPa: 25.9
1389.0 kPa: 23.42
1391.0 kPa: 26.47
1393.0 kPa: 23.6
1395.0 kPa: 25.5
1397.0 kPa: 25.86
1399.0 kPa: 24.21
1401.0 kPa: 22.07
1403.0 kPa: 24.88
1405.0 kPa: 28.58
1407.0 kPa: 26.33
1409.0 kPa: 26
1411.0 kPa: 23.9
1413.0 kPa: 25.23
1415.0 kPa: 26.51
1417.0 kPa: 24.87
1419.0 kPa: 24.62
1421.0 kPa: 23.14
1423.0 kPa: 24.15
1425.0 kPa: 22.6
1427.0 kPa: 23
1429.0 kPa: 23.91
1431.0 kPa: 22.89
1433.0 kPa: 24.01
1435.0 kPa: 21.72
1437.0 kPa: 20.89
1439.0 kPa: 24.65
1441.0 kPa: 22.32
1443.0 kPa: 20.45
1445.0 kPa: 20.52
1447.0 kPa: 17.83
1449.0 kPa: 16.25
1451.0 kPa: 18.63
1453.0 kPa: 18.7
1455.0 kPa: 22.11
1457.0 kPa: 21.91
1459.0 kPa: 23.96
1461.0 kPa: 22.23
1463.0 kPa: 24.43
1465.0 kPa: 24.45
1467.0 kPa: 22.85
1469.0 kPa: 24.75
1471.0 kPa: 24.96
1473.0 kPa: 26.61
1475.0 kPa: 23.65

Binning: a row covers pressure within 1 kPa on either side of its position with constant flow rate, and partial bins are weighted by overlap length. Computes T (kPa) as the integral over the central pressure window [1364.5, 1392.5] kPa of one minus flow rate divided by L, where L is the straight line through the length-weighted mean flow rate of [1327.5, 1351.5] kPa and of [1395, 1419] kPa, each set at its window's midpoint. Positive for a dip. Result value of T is 2.2 kPa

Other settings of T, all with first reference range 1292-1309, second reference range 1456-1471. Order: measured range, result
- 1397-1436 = -1.6 kPa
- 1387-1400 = -0.9 kPa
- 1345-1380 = -1.3 kPa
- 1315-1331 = -2.1 kPa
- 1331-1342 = -1.9 kPa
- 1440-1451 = 1.9 kPa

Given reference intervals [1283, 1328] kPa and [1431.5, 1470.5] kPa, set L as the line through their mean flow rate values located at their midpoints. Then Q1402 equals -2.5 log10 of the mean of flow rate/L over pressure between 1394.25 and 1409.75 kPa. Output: -0.14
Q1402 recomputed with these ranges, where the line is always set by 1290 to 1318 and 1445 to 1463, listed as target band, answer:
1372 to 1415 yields -0.137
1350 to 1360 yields -0.089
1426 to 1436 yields -0.106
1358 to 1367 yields -0.053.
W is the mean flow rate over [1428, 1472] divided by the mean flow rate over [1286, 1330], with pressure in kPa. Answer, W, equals 0.92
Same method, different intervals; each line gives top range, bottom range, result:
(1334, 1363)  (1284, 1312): 1.20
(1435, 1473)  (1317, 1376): 0.86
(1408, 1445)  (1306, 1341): 0.90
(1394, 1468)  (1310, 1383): 0.92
